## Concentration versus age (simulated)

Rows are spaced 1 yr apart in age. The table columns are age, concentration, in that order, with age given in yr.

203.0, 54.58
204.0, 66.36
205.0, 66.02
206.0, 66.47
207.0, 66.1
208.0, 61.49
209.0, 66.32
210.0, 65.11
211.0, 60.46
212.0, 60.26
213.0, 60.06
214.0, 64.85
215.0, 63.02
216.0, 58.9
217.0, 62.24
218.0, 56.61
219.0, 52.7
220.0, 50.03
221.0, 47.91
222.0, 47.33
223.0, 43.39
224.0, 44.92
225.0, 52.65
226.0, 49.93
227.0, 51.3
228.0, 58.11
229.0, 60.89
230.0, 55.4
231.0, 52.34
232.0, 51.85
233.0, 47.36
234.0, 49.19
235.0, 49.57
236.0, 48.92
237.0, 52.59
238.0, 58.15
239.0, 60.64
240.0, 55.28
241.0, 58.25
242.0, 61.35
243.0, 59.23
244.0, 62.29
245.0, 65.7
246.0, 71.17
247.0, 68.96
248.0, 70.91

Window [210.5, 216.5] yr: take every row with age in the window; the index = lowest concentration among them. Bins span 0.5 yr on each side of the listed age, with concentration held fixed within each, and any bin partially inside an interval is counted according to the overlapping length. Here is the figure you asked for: 58.9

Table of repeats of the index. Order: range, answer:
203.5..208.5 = 61.49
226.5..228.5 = 51.3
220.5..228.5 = 43.39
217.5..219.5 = 52.7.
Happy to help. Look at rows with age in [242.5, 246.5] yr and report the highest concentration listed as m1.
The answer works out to 71.17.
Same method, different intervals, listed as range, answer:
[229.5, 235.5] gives 55.4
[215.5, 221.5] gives 62.24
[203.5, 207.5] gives 66.47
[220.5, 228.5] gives 58.11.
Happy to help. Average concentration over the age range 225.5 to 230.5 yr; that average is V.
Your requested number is 55.1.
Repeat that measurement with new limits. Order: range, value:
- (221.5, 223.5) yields 45.4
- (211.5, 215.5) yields 62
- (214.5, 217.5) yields 61.4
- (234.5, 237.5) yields 50.4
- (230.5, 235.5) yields 50.1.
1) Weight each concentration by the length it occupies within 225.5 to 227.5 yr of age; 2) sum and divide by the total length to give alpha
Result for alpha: 50.6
